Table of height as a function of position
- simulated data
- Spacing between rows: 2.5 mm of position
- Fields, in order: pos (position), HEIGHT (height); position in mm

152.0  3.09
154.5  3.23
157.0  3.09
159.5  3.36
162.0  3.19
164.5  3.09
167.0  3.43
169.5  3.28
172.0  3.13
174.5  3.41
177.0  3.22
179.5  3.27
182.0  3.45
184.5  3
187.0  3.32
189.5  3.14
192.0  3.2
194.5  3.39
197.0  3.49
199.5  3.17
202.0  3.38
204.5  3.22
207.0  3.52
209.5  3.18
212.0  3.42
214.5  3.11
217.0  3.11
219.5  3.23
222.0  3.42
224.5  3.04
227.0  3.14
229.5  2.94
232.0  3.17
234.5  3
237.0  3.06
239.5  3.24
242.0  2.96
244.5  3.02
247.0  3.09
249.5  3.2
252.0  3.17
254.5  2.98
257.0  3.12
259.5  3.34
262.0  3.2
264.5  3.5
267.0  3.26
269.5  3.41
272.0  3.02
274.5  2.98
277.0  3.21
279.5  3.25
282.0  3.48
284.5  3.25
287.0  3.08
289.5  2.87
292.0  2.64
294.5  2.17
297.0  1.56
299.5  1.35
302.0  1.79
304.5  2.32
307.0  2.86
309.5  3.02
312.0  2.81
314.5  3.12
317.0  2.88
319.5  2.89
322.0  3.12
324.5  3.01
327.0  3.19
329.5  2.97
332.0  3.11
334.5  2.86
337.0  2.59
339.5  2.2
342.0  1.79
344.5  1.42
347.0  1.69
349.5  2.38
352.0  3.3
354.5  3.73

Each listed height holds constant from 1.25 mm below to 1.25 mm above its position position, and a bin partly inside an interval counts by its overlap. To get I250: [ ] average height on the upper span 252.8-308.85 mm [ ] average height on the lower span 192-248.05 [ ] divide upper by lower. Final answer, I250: 0.89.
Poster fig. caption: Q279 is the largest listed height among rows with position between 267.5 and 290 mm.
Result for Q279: 3.48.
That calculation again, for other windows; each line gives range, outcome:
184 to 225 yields 3.52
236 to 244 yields 3.24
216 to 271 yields 3.5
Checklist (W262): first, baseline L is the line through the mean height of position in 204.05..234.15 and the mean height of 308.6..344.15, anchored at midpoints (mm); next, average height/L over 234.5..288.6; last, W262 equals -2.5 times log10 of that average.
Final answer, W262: -0.05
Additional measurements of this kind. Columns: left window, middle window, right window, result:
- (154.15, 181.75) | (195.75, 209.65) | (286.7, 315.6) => -0.10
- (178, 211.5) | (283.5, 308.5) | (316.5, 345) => 0.19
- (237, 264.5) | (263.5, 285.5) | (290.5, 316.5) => -0.17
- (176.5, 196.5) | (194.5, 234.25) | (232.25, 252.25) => -0.02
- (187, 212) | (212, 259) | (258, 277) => 0.05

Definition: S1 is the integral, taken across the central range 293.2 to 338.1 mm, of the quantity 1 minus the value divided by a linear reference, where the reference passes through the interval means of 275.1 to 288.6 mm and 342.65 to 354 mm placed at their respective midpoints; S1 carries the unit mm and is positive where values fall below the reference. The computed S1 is 1.03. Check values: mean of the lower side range 3.23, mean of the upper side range 2.28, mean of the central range 2.65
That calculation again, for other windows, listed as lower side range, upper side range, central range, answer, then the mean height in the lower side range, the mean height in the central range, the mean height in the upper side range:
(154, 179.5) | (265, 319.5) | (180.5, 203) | -0.9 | 3.24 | 3.28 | 2.79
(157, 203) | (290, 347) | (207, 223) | -1.0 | 3.27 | 3.26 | 2.52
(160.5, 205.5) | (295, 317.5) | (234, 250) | -1.3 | 3.27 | 3.08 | 2.39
